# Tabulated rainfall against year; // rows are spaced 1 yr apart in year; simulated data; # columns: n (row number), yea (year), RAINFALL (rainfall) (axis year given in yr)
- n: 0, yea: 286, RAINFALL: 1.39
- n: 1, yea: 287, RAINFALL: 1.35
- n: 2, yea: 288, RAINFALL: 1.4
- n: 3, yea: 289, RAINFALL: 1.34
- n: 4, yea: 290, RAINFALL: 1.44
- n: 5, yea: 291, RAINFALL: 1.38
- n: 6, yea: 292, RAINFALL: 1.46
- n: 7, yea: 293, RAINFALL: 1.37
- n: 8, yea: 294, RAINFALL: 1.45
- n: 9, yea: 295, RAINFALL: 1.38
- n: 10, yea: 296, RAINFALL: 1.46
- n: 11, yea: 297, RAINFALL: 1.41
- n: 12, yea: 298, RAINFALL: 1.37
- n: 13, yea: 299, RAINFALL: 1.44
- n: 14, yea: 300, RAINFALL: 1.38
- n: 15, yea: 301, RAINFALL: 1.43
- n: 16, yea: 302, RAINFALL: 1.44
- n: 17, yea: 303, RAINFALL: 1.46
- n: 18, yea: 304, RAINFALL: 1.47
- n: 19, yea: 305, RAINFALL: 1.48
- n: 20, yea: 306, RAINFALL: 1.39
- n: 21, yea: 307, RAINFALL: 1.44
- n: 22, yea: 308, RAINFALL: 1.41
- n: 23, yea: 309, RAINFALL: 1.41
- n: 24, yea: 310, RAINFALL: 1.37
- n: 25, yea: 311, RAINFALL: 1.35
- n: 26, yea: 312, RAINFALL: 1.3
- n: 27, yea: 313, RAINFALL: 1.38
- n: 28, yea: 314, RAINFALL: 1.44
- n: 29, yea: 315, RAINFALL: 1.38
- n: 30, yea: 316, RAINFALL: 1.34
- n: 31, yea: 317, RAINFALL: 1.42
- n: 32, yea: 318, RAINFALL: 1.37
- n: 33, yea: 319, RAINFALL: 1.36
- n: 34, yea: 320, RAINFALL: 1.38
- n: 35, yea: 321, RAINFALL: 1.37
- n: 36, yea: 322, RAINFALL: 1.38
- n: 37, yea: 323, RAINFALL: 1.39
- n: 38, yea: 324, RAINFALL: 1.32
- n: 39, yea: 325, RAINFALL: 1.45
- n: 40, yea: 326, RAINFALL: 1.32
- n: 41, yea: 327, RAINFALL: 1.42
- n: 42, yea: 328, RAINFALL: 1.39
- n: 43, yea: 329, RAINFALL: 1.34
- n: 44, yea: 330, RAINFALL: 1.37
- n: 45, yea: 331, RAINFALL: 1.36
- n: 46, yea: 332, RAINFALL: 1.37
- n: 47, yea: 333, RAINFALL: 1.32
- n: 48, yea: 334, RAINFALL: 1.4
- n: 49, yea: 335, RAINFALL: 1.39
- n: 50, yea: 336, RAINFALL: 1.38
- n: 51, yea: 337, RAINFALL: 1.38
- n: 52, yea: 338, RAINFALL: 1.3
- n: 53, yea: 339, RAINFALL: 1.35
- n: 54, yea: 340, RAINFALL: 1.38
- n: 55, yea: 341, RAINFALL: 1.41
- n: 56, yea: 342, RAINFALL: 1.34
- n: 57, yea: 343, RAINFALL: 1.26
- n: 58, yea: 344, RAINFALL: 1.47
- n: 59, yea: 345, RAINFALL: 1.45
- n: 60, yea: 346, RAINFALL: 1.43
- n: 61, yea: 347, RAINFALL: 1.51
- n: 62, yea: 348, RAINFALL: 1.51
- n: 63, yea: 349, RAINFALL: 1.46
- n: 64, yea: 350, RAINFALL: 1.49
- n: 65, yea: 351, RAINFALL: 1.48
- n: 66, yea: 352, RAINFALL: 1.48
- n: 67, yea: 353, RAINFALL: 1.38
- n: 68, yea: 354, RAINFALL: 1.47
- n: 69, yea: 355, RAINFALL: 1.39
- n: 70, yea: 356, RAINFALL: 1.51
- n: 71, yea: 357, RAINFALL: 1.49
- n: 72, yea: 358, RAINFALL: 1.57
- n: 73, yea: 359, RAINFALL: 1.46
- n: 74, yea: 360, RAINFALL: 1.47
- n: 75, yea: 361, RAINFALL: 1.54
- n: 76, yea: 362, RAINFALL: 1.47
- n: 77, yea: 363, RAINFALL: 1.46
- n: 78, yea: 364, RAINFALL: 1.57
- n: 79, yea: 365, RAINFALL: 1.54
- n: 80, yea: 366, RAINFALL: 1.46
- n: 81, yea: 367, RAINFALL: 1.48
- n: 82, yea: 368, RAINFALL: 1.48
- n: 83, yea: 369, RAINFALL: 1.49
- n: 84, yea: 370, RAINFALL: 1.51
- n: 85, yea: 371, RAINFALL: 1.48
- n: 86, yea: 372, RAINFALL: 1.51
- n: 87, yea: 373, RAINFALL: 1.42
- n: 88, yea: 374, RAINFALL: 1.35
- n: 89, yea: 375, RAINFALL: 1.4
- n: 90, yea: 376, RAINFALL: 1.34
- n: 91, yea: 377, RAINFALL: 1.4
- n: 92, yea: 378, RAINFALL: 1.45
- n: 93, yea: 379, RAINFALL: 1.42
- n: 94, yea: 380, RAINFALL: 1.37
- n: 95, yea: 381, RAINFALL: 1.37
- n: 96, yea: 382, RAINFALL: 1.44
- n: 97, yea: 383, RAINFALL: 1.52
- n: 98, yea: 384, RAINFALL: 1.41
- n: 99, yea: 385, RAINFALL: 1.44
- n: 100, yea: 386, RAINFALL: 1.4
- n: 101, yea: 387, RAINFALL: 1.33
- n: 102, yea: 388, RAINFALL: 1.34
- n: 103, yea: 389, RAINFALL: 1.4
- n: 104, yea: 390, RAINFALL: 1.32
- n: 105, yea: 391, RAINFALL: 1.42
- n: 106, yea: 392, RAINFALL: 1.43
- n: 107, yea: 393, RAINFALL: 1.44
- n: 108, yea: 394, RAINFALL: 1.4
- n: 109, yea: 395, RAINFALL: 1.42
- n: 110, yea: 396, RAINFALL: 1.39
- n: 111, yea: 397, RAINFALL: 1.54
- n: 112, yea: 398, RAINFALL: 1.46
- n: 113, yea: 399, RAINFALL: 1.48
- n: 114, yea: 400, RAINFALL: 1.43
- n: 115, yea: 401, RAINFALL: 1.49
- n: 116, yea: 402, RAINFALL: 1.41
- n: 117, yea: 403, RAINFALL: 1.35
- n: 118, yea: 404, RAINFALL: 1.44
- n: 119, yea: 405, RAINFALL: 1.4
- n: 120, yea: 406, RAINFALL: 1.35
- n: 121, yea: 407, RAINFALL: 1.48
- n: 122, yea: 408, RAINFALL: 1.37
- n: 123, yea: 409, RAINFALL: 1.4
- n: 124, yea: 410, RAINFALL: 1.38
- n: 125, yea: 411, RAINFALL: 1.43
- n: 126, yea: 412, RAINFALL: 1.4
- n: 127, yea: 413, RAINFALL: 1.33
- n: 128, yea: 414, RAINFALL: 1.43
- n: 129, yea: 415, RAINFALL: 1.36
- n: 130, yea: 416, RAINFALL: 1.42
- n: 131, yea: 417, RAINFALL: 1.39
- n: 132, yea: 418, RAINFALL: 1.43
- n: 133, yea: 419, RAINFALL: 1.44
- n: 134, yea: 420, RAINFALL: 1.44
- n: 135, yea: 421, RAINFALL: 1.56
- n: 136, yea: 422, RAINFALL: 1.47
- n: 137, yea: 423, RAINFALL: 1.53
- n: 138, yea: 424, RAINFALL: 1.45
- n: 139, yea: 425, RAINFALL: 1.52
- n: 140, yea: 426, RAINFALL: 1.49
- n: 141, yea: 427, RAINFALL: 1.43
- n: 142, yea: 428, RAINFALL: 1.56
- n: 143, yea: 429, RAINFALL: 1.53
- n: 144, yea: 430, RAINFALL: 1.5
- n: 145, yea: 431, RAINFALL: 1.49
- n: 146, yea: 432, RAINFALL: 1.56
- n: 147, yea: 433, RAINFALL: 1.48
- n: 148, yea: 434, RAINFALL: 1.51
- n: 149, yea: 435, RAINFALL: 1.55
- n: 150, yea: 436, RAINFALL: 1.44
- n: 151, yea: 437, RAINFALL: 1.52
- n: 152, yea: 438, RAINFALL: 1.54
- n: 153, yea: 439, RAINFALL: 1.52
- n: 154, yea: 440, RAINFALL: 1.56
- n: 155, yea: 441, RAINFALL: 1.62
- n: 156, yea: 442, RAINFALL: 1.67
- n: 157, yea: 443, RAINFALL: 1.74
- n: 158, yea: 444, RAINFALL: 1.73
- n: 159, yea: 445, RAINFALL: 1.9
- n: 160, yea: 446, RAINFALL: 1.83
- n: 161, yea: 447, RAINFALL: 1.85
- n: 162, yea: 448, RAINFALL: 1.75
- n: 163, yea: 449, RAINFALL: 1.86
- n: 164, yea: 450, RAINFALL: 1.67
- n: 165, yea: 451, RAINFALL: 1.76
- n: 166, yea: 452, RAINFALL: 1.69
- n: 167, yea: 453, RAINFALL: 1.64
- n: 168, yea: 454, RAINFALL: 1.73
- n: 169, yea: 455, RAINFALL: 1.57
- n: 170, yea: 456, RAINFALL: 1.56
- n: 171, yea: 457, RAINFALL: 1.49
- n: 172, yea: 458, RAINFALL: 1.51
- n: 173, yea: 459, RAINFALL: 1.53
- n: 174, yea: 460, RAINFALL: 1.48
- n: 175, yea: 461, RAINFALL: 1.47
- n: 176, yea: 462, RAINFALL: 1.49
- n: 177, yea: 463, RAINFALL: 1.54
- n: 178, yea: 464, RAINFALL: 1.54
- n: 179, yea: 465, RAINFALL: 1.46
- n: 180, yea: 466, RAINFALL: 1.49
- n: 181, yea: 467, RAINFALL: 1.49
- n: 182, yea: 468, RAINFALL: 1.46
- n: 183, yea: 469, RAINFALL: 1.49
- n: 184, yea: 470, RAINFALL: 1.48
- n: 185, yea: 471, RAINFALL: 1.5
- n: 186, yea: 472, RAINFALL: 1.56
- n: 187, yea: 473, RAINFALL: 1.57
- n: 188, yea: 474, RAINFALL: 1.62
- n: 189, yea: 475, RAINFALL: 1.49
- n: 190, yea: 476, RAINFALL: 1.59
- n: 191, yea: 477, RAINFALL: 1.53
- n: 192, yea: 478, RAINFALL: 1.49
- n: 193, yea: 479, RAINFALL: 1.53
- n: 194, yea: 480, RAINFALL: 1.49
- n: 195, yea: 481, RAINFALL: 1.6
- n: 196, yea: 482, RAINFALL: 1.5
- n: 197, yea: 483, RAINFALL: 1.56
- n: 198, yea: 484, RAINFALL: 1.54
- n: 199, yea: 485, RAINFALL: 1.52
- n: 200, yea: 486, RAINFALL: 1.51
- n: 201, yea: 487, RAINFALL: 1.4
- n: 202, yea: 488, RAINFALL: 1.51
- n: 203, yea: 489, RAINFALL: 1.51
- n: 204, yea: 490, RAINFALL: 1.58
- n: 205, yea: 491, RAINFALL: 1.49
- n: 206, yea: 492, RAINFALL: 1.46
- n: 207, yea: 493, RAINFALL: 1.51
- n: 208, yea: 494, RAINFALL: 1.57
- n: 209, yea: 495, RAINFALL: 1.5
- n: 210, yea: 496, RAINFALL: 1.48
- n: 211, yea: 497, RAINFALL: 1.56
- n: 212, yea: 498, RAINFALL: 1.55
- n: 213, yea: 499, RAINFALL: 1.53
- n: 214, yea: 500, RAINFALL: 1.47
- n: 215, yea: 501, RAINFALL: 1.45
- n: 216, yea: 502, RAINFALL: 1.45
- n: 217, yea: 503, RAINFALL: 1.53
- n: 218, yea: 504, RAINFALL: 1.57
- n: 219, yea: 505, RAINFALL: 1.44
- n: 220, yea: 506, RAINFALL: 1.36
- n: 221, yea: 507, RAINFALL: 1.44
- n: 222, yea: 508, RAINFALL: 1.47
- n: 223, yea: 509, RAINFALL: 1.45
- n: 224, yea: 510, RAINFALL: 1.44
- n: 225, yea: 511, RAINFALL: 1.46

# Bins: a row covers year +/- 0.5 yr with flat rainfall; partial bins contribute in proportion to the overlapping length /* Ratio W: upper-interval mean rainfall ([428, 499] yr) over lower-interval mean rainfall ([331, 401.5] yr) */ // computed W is 1.1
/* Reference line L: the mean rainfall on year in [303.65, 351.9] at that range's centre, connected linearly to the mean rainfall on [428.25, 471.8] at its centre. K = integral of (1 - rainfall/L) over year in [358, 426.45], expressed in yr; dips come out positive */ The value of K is 2.6 yr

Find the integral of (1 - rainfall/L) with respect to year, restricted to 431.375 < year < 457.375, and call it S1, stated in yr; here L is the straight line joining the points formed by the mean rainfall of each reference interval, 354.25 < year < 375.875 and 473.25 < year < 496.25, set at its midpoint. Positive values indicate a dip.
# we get -2.4 yr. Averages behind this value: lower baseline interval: 1.48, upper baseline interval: 1.52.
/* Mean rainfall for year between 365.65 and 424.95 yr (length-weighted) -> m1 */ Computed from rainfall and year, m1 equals 1.43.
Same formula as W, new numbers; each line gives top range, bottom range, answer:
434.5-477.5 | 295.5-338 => 1.15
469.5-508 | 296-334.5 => 1.09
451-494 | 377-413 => 1.08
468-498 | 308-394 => 1.08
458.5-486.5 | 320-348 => 1.10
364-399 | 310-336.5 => 1.04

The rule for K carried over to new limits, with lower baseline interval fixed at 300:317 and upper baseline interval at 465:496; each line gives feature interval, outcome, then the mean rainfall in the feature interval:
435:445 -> -0.8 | 1.61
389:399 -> 0.2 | 1.43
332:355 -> 0.3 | 1.41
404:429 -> 0.6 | 1.44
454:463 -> -0.1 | 1.53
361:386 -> 0.0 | 1.45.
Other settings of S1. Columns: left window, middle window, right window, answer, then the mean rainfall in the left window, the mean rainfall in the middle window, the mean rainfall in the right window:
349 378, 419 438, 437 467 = 1.0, 1.47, 1.5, 1.62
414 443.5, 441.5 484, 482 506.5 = -2.5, 1.51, 1.59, 1.5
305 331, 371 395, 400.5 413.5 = -0.2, 1.38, 1.41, 1.4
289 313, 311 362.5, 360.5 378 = 1.1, 1.41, 1.41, 1.46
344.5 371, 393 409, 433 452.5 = 1.5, 1.48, 1.43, 1.66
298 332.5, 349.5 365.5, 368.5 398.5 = -0.9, 1.39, 1.49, 1.42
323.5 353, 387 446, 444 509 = 0.4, 1.4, 1.48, 1.55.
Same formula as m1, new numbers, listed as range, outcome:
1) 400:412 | 1.41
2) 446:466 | 1.61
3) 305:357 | 1.4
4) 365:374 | 1.47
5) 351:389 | 1.45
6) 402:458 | 1.54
